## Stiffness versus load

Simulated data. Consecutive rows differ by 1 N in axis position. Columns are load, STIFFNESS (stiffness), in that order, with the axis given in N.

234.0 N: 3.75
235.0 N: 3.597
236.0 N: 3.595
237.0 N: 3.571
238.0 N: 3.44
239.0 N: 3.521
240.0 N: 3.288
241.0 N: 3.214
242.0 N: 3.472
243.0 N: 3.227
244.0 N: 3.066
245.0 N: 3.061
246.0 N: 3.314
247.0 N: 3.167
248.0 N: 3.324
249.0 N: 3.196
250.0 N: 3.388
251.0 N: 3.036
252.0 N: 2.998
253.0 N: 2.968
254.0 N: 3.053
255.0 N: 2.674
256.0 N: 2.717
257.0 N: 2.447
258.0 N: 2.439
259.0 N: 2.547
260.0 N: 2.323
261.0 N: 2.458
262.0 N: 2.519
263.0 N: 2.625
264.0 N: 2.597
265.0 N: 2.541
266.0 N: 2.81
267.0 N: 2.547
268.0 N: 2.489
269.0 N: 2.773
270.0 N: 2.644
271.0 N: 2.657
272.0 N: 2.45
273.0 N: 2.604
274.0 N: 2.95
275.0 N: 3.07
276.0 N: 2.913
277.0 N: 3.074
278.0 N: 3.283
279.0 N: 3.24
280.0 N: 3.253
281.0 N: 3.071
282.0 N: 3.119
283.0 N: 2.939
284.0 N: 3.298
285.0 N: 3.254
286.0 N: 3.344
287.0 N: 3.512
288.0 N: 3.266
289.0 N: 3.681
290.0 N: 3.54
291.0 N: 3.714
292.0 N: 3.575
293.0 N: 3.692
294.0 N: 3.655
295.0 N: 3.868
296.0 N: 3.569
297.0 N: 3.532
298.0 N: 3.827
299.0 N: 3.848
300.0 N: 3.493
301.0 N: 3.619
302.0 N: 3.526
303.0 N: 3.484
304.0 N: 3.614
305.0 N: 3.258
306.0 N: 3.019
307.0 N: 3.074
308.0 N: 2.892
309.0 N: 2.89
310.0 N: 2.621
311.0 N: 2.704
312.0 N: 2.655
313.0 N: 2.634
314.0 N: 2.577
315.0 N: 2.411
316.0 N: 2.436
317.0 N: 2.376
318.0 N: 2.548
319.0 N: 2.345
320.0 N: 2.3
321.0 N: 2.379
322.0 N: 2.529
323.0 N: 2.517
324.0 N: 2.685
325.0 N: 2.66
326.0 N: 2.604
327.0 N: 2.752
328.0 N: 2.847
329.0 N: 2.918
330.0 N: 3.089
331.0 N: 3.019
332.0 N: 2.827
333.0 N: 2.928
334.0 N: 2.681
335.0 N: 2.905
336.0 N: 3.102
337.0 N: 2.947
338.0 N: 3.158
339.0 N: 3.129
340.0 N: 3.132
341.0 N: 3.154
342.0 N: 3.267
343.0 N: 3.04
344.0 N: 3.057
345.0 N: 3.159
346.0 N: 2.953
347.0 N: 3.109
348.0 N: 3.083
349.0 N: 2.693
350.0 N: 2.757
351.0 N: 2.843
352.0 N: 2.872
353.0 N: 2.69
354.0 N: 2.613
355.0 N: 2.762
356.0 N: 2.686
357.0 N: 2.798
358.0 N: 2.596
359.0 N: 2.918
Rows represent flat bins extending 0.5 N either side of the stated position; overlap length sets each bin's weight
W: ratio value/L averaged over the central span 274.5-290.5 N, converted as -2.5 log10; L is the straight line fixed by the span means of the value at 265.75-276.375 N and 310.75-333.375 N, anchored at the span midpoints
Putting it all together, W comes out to -0.199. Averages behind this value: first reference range 2.71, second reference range 2.64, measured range 3.24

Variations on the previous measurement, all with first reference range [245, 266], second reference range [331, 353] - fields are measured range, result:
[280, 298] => -0.20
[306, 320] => 0.12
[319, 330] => 0.13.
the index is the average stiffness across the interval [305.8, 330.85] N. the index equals 2.66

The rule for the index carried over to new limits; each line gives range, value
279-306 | 3.47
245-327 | 2.98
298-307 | 3.48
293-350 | 2.99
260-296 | 3.05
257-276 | 2.62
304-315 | 2.85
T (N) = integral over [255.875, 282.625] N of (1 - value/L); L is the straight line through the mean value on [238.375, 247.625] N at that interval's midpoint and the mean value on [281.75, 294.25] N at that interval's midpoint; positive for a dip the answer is 4.9 N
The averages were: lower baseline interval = 3.26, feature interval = 2.75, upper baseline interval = 3.43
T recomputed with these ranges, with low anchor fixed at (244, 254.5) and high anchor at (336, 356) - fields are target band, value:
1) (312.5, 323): 2.0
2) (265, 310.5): -2.0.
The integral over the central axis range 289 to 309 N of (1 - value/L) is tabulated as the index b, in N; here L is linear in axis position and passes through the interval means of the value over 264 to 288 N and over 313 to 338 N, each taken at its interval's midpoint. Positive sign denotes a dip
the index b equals -4.8 N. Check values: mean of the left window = 2.95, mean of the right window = 2.69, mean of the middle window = 3.5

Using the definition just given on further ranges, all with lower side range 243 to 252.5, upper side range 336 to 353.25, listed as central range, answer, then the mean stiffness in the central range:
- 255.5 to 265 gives 1.91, 2.52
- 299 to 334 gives 2.48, 2.84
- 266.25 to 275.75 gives 1.33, 2.7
